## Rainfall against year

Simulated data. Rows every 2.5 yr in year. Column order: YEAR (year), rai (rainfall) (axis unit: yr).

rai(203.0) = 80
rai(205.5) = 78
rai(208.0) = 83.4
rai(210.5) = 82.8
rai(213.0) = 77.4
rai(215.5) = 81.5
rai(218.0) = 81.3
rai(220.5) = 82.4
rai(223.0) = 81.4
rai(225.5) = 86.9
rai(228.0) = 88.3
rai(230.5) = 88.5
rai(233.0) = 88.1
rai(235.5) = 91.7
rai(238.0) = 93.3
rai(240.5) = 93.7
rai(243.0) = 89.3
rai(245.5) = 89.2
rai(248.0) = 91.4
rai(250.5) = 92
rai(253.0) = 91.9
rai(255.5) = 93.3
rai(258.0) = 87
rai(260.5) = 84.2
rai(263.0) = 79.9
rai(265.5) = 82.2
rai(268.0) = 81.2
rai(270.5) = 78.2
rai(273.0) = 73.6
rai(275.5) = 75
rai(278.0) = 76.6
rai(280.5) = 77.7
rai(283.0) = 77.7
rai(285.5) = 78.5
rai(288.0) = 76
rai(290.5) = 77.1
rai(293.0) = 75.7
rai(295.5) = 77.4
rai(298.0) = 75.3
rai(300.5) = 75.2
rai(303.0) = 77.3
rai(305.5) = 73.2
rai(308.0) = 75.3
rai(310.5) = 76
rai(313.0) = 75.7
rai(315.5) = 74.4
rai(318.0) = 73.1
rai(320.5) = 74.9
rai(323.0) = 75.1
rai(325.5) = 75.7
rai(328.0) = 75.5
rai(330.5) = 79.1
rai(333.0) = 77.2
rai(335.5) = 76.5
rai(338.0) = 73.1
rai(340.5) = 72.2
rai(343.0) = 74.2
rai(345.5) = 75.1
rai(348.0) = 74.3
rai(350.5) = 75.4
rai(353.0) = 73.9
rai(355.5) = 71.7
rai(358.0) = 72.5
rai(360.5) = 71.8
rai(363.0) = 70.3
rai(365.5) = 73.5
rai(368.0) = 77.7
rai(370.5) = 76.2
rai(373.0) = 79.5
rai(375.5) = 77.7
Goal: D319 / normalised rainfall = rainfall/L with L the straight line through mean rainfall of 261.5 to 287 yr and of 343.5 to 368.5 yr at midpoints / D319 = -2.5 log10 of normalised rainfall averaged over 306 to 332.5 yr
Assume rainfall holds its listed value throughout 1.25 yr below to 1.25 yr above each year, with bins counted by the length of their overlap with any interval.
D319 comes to 0.002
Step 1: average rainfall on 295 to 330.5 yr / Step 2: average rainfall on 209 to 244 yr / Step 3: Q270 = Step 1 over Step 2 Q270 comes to 0.9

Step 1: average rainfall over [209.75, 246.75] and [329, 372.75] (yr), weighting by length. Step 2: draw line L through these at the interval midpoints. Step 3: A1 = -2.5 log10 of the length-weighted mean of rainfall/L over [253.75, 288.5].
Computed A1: 0.03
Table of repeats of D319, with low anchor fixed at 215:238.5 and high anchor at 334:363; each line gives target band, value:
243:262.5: -0.074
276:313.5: 0.040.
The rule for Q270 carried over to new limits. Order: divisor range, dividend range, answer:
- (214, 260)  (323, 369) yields 0.84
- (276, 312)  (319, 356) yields 0.98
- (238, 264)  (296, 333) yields 0.84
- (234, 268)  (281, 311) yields 0.86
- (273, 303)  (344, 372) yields 0.97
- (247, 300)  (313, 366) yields 0.92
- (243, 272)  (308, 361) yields 0.86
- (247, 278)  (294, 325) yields 0.90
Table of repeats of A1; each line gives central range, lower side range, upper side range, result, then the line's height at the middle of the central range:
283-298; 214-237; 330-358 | 0.04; 79.5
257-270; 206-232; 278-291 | -0.04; 79.2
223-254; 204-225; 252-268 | -0.08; 83.7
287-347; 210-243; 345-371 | 0.03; 77.6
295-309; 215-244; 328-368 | 0.05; 79.3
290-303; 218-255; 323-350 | 0.06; 80.8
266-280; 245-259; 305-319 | 0.11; 85.3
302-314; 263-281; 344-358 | 0.01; 76.1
